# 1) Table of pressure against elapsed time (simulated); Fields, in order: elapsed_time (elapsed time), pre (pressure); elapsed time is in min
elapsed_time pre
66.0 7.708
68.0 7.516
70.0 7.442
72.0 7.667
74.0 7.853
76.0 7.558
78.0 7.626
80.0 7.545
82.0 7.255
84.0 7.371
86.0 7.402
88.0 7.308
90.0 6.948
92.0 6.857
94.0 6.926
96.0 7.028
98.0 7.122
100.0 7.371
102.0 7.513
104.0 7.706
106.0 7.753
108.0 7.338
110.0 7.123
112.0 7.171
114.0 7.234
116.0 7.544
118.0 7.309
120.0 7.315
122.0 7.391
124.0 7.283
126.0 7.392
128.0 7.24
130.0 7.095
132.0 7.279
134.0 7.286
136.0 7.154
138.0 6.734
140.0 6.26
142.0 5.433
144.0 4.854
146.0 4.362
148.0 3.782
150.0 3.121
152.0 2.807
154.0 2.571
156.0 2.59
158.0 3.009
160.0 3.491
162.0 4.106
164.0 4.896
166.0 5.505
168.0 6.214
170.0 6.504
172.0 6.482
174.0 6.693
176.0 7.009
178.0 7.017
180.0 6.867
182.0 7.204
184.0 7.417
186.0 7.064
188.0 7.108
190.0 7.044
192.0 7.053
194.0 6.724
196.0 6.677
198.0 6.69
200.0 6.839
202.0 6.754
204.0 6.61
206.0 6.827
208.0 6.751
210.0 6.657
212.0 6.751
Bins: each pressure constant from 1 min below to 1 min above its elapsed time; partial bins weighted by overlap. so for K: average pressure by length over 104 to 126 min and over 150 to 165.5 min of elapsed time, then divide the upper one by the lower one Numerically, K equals 0.5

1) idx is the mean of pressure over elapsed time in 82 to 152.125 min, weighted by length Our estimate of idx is 6.74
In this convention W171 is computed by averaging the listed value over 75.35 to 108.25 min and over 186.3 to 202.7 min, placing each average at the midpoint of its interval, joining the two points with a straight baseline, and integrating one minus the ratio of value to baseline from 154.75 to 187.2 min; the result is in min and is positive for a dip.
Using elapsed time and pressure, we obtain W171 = 5.7 min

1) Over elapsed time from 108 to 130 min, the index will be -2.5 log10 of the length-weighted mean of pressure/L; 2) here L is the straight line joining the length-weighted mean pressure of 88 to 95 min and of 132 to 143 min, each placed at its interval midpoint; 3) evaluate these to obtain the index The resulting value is -0.081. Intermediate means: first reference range 6.97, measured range 7.29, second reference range 6.64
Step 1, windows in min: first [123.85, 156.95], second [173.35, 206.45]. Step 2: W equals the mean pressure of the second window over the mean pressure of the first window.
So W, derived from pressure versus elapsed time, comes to 1.27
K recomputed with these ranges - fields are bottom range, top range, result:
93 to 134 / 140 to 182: 0.68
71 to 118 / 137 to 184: 0.70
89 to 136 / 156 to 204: 0.85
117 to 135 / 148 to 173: 0.58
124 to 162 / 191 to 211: 1.31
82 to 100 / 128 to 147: 0.89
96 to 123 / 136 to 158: 0.59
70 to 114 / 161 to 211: 0.90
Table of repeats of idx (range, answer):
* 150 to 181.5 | 5.02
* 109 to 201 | 6.13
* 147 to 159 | 2.98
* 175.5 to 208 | 6.92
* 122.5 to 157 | 5.51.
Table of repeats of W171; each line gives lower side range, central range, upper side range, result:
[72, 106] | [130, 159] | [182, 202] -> 9.2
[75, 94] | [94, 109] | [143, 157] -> -2.6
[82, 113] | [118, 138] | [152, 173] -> -4.4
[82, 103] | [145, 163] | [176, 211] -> 9.5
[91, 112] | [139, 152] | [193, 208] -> 4.7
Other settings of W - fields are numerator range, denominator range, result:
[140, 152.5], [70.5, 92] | 0.58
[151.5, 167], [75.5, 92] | 0.50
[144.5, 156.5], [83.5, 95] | 0.46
